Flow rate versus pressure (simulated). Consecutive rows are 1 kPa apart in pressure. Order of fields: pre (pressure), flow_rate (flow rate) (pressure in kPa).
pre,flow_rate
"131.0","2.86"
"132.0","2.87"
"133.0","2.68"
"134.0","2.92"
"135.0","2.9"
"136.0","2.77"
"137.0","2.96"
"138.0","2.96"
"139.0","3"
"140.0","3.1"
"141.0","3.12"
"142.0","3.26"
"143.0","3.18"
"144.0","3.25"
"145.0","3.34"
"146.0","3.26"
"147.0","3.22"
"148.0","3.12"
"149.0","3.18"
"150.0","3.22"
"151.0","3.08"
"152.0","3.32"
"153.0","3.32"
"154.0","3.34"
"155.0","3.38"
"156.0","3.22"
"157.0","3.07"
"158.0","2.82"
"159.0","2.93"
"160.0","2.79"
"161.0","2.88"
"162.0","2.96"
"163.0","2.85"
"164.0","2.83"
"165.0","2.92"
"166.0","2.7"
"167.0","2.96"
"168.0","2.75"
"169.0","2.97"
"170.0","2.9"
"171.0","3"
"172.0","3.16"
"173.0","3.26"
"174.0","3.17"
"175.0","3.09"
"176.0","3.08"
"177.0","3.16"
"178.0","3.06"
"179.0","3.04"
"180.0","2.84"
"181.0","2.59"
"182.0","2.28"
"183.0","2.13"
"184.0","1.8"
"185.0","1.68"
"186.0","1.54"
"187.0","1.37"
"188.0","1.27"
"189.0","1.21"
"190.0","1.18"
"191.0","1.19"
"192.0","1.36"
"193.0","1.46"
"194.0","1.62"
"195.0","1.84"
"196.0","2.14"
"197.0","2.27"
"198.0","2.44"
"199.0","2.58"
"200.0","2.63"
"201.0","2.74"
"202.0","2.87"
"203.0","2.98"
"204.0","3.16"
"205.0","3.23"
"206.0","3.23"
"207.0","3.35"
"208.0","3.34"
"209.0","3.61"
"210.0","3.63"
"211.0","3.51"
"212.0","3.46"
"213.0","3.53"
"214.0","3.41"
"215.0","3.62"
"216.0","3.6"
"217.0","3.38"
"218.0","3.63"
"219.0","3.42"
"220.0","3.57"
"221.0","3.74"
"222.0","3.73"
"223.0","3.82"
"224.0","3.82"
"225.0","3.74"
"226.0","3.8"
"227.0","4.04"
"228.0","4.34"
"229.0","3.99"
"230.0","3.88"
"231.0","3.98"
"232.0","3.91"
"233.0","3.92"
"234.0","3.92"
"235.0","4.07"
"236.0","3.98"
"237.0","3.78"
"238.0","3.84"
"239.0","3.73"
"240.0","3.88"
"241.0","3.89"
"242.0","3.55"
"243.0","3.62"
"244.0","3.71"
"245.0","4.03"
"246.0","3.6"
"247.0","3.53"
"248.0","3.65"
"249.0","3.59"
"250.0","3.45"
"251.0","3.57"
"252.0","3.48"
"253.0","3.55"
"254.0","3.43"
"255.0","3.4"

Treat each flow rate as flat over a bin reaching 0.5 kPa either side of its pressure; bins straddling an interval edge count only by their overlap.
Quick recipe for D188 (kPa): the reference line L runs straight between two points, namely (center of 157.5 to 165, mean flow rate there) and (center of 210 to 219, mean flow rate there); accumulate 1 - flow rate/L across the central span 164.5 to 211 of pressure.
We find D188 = 9.3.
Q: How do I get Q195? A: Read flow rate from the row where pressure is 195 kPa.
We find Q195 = 1.84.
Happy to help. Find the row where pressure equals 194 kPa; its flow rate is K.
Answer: 1.62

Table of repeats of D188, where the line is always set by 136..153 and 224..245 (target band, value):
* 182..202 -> 9.6 kPa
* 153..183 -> 3.4 kPa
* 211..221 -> 0.6 kPa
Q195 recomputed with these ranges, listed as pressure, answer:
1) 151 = 3.08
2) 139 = 3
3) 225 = 3.74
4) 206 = 3.23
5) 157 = 3.07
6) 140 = 3.1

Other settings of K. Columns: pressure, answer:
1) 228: 4.34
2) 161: 2.88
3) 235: 4.07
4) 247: 3.53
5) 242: 3.55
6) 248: 3.65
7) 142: 3.26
